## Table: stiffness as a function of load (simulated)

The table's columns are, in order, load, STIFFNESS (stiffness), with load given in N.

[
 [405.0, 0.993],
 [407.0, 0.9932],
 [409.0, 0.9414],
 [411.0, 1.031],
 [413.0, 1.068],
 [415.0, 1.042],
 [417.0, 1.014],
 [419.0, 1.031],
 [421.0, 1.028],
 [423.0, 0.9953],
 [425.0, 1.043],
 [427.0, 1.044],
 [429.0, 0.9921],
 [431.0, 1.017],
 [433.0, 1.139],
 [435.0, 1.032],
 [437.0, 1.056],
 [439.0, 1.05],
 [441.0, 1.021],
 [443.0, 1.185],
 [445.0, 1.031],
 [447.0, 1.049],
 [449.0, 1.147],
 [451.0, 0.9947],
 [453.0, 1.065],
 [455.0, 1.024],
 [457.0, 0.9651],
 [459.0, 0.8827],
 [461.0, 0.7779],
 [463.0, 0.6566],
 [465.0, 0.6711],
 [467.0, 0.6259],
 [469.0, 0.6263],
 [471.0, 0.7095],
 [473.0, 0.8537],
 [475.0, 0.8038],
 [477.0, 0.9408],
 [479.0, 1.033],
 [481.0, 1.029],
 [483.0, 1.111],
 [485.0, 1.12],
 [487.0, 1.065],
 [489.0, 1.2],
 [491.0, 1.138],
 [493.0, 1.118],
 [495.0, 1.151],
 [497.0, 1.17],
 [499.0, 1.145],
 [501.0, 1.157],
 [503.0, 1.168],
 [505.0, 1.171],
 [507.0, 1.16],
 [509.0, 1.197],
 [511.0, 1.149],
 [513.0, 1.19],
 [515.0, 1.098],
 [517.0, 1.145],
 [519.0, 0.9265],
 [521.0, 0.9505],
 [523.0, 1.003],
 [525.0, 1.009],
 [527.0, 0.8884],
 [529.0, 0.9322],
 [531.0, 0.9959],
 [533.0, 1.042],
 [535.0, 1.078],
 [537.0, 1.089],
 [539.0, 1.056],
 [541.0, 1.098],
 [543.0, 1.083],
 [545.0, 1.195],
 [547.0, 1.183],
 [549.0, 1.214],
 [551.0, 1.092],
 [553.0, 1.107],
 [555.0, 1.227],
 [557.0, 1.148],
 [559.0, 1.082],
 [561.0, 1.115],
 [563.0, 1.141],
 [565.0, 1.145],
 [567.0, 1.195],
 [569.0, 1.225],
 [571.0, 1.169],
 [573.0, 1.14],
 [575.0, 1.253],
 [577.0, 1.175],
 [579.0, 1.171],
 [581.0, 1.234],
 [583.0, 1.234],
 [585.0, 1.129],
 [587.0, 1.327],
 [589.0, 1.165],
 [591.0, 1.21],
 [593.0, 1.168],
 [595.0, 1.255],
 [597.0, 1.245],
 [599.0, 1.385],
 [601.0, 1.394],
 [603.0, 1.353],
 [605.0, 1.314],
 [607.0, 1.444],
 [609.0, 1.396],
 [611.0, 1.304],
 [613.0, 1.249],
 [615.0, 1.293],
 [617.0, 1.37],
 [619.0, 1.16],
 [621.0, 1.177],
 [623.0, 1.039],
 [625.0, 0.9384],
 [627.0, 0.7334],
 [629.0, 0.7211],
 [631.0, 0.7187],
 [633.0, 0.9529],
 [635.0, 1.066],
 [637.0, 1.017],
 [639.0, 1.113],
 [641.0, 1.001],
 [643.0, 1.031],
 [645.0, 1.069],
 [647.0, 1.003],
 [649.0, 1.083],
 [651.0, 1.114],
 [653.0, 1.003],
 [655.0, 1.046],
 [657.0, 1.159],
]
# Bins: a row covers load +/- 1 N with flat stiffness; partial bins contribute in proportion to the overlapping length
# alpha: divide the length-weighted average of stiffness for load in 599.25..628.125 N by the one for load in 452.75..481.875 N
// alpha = 1.47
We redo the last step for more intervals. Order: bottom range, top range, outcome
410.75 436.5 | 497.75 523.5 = 1.08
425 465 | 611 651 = 1.05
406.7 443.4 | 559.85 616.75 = 1.20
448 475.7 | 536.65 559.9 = 1.34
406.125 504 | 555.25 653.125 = 1.15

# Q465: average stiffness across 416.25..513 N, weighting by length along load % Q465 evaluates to 1.02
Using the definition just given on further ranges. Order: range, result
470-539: 1.06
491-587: 1.12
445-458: 1.04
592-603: 1.3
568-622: 1.26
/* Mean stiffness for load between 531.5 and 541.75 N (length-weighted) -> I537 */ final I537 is 1.07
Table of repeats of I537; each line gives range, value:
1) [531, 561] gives 1.12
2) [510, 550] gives 1.07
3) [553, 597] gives 1.19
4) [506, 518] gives 1.16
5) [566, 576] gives 1.2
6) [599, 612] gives 1.37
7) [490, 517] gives 1.15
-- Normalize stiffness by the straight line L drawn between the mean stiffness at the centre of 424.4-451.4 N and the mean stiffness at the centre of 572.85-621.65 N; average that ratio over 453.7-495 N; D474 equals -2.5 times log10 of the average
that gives 0.20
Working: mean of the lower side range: 1.06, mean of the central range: 0.924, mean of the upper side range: 1.26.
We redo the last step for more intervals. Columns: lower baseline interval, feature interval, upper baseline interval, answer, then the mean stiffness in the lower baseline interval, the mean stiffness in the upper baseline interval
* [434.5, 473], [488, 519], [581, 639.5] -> -0.15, 0.921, 1.17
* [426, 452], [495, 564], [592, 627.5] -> 0.05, 1.06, 1.24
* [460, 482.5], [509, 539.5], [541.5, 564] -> -0.02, 0.8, 1.14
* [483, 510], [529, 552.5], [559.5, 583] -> 0.07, 1.15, 1.18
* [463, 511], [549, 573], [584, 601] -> 0.02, 1.01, 1.24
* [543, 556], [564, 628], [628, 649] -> -0.15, 1.16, 0.975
